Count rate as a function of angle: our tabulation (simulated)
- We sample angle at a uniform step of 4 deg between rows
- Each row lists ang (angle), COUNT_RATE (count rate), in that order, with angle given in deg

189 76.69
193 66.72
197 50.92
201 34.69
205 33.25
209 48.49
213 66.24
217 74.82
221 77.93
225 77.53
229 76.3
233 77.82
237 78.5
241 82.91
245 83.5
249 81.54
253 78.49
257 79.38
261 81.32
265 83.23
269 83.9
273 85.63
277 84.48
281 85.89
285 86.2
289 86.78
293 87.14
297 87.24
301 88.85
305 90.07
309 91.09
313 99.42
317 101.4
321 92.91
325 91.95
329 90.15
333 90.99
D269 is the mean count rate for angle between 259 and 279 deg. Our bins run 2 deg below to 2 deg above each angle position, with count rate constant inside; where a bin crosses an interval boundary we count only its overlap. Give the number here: 83.7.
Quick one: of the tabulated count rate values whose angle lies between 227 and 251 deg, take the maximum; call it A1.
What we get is 83.5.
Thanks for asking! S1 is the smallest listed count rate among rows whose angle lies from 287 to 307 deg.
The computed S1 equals 86.78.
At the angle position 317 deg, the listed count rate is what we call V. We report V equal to 101.4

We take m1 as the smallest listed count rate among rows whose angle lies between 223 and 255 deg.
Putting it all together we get 76.3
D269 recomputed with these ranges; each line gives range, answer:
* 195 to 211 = 41.8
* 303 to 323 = 95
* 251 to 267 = 80.6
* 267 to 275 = 84.8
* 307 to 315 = 95.3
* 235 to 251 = 81.6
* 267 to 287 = 85.2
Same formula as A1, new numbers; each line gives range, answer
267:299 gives 87.24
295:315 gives 99.42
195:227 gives 77.93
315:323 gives 101.4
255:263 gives 81.32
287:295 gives 87.14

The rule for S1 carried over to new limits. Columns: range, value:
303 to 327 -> 90.07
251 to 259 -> 78.49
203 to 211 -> 33.25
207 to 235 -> 48.49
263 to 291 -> 83.23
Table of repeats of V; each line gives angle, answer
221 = 77.93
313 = 99.42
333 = 90.99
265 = 83.23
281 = 85.89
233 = 77.82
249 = 81.54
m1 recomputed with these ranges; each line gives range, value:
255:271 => 79.38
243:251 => 81.54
